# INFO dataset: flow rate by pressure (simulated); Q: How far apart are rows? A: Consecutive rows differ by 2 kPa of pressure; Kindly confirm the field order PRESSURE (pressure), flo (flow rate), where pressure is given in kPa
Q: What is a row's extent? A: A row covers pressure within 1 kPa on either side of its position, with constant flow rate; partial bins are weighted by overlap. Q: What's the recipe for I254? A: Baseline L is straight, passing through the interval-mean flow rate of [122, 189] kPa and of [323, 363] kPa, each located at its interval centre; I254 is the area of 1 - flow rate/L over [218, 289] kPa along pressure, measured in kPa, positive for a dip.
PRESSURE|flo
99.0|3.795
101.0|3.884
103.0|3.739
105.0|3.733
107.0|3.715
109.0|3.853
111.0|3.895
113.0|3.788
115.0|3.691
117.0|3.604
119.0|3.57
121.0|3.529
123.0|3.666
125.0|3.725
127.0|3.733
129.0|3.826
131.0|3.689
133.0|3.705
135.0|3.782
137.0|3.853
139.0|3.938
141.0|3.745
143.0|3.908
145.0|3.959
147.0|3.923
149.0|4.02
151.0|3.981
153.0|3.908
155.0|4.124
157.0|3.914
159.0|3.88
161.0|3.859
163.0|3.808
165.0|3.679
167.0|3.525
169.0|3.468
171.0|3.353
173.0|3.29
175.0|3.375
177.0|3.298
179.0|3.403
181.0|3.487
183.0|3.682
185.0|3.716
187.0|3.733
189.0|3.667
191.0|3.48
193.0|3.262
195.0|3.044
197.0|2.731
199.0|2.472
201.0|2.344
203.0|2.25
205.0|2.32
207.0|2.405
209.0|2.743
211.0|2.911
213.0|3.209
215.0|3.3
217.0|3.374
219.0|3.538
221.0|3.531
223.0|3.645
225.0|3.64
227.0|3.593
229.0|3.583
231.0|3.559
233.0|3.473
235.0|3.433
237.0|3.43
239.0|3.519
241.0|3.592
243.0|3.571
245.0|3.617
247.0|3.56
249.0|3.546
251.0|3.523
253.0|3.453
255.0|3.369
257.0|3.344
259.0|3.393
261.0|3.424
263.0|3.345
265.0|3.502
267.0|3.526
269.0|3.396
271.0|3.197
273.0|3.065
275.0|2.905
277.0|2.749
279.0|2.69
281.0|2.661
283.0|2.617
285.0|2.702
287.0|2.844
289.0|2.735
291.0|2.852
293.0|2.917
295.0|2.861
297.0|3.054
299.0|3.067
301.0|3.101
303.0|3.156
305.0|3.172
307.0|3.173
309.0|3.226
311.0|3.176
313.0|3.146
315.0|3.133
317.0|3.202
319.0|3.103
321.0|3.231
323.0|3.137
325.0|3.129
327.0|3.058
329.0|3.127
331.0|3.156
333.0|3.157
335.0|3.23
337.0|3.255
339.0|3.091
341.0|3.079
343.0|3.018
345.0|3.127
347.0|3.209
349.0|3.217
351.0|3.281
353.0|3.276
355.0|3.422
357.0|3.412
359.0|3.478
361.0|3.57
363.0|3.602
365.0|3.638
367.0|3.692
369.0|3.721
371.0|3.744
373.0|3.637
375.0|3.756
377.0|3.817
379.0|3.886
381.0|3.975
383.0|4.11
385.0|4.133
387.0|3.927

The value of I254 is 3.1 kPa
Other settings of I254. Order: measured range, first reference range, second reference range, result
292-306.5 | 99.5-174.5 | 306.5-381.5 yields 1.6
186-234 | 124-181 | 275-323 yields 3.8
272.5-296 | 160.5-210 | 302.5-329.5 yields 2.8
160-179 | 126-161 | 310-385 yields 1.5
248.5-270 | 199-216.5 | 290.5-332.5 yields -4.0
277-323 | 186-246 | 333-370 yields 4.4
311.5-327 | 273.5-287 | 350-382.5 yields 0.0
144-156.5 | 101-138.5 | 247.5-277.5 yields -1.1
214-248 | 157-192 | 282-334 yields -1.8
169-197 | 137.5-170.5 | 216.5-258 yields 2.3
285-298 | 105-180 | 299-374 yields 2.0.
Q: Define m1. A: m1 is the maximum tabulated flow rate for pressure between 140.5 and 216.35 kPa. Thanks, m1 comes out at 4.124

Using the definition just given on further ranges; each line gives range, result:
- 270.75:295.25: 3.197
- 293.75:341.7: 3.255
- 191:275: 3.645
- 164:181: 3.679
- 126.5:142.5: 3.938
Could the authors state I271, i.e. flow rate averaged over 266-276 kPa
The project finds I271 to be 3.22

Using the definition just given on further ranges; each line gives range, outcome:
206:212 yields 2.69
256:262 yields 3.39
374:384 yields 3.91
